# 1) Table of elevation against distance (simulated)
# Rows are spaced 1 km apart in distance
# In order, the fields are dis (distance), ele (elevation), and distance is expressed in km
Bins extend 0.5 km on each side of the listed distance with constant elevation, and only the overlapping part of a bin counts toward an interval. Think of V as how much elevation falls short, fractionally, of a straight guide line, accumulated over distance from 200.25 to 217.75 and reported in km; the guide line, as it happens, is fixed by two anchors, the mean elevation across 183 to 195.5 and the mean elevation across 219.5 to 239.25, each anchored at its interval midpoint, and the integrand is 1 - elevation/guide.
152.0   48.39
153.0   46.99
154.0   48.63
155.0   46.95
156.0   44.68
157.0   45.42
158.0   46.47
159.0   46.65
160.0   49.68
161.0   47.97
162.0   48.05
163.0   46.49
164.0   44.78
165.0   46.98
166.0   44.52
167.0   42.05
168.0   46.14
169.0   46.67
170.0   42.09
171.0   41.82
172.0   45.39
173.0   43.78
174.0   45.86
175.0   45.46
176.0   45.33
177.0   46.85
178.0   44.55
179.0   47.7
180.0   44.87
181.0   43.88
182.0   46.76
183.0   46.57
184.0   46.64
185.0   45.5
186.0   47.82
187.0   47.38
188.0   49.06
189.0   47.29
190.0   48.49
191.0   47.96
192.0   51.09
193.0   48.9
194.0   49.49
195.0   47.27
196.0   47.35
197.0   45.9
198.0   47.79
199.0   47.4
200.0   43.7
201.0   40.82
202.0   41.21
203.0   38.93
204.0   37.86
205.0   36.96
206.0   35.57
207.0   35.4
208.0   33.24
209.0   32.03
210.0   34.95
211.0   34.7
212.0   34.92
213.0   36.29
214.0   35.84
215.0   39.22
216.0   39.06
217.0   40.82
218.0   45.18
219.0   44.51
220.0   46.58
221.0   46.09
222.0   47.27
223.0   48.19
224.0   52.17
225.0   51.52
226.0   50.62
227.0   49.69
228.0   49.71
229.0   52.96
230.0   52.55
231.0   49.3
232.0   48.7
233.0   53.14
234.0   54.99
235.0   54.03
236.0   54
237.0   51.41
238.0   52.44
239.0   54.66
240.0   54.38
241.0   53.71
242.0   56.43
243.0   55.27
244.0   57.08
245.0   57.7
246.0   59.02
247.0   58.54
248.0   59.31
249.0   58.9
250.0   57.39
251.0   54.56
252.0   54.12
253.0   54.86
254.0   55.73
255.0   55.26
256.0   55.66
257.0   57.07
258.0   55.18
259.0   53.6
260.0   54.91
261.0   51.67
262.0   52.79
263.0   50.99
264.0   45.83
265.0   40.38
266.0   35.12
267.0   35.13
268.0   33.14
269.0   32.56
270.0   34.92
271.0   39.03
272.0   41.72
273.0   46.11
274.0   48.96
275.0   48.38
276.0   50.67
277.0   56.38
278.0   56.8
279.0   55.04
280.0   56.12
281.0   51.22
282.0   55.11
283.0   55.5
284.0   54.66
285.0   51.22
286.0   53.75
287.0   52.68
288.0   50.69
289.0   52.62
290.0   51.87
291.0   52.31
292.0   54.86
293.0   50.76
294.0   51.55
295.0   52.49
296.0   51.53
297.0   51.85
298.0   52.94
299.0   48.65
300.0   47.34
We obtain 4.4 km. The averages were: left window 48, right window 51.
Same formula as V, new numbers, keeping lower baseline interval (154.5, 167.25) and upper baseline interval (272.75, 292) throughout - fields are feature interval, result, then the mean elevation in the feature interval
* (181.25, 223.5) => 4.7 km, 43.1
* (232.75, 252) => -1.9 km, 55.6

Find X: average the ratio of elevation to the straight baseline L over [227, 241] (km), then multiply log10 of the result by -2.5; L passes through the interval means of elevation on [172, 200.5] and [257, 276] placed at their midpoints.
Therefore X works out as -0.15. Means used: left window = 46.8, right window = 45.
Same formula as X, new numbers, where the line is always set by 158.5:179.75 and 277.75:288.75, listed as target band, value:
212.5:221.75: 0.178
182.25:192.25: -0.017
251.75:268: 0.046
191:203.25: 0.037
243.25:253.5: -0.116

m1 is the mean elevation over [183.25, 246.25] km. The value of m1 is 46.6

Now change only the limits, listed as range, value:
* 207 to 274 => 48.2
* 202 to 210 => 36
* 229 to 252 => 54.8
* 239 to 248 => 56.6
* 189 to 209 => 43.2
